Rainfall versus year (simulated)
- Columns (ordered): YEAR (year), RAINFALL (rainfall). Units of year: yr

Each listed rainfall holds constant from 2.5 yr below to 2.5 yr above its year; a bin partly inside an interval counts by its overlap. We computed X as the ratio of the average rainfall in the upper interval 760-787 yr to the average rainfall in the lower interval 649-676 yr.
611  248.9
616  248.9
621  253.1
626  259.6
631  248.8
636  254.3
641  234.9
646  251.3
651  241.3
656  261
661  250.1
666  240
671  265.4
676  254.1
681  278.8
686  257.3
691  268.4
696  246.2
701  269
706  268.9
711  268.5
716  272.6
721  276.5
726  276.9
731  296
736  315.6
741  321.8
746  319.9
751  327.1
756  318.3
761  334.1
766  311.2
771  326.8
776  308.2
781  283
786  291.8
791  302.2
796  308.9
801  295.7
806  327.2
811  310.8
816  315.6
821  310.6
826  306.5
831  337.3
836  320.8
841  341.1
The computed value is 1.23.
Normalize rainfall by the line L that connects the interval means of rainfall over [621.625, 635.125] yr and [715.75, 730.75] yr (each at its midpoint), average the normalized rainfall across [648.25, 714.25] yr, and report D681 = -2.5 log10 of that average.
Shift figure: 0.04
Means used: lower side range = 254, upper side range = 279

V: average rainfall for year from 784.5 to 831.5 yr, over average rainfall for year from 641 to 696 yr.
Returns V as 1.21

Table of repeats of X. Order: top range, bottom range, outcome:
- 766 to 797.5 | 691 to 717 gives 1.15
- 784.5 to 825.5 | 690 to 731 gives 1.14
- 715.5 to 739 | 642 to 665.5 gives 1.16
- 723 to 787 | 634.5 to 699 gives 1.22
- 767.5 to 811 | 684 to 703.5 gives 1.18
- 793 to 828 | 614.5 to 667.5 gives 1.24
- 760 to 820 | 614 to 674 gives 1.23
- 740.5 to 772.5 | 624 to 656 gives 1.29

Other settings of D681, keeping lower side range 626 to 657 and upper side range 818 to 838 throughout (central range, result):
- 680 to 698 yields 0.02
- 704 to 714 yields 0.02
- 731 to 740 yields -0.10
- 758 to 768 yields -0.10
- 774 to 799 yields 0.02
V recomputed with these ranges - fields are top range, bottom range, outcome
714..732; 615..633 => 1.10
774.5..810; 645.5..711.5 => 1.17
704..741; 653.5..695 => 1.10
